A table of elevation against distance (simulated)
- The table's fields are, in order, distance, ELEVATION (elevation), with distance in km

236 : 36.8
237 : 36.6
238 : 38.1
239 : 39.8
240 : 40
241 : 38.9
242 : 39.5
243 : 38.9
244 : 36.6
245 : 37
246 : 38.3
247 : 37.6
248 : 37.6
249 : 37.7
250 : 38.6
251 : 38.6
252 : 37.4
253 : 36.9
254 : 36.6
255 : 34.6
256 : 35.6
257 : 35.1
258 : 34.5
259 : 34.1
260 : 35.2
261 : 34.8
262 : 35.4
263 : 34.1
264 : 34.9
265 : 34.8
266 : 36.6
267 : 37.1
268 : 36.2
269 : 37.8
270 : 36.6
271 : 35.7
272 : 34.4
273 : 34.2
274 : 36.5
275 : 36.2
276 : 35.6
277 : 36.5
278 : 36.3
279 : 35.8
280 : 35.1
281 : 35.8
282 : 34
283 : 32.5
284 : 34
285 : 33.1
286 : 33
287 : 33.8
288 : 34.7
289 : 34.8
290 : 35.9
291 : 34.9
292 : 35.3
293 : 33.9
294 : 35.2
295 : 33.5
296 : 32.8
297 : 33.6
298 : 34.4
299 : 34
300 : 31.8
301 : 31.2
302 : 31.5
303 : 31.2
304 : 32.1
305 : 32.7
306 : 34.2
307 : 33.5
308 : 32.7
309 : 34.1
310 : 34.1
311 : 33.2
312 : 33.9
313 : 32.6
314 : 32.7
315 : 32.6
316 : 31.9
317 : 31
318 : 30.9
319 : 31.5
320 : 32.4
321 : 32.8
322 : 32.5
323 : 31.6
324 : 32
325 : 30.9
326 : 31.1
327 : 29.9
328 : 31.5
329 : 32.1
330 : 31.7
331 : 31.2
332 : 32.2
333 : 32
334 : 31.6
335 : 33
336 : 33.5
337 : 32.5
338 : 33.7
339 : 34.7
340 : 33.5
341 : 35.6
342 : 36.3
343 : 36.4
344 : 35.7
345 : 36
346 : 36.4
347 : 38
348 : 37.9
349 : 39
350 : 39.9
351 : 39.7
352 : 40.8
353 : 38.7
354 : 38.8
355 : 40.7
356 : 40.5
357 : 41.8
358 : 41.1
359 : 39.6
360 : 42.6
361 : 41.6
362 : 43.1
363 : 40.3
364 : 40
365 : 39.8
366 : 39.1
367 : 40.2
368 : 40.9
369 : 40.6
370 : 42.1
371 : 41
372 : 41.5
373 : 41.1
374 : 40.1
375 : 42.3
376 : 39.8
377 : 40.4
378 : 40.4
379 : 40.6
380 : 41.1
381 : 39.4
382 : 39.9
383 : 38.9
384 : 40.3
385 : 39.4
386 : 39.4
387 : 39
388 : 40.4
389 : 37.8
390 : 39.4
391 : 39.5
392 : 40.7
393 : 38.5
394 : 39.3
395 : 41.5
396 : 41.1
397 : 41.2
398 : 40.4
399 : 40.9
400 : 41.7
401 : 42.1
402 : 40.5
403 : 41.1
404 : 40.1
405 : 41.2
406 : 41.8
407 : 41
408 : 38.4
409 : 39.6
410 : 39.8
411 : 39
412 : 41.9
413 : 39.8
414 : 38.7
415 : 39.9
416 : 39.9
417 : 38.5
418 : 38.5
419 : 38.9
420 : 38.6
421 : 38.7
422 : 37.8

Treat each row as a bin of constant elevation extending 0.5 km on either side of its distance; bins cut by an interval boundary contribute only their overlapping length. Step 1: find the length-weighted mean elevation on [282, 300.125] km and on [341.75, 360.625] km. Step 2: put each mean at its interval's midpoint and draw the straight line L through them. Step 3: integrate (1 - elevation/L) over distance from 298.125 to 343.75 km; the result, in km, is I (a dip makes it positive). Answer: 4.76 km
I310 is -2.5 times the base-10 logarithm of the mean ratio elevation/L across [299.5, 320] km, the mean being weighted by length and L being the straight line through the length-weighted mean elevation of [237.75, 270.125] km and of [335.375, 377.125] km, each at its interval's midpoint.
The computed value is 0.17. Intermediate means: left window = 36.8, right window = 39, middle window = 32.5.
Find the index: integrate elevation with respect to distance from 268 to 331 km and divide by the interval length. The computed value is 33.5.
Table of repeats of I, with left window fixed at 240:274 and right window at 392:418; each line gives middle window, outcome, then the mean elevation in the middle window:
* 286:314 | 3.03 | 33.5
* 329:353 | 2.09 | 35.3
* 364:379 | -0.46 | 40.6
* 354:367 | -0.53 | 40.7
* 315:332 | 2.93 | 31.6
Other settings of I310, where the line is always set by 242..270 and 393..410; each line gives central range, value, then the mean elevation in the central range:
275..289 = 0.08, 34.7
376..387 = 0.00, 39.9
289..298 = 0.09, 34.4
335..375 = 0.01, 38.8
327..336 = 0.21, 31.9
